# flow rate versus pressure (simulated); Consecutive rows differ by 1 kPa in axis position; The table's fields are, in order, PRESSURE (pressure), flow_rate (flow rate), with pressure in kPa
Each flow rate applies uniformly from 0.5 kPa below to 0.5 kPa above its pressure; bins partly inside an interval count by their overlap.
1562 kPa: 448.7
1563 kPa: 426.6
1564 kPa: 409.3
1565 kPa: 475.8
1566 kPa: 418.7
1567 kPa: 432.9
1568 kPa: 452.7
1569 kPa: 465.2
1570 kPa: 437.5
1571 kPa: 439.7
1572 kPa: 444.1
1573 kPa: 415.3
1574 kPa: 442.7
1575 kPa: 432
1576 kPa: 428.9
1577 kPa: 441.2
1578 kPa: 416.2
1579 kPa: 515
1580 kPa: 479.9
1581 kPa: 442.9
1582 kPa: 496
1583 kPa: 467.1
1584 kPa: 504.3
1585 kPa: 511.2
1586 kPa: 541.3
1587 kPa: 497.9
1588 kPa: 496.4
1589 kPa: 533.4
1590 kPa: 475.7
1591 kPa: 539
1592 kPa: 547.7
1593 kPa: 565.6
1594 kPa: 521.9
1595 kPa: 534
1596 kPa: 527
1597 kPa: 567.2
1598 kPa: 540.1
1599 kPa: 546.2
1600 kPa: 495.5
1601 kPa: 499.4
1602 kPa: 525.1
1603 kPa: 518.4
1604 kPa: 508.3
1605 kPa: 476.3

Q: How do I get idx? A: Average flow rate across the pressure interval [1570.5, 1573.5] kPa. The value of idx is 433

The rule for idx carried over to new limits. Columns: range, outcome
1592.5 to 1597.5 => 543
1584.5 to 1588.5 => 512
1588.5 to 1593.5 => 532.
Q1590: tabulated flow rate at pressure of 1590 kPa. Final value 475.7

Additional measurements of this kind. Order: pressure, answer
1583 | 467.1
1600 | 495.5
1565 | 475.8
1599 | 546.2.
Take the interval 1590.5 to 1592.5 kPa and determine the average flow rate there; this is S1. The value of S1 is 543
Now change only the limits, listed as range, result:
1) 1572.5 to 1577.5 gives 432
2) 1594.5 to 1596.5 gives 530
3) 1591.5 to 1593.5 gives 557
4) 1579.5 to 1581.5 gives 461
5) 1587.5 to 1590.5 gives 502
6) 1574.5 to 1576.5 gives 430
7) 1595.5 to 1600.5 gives 535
